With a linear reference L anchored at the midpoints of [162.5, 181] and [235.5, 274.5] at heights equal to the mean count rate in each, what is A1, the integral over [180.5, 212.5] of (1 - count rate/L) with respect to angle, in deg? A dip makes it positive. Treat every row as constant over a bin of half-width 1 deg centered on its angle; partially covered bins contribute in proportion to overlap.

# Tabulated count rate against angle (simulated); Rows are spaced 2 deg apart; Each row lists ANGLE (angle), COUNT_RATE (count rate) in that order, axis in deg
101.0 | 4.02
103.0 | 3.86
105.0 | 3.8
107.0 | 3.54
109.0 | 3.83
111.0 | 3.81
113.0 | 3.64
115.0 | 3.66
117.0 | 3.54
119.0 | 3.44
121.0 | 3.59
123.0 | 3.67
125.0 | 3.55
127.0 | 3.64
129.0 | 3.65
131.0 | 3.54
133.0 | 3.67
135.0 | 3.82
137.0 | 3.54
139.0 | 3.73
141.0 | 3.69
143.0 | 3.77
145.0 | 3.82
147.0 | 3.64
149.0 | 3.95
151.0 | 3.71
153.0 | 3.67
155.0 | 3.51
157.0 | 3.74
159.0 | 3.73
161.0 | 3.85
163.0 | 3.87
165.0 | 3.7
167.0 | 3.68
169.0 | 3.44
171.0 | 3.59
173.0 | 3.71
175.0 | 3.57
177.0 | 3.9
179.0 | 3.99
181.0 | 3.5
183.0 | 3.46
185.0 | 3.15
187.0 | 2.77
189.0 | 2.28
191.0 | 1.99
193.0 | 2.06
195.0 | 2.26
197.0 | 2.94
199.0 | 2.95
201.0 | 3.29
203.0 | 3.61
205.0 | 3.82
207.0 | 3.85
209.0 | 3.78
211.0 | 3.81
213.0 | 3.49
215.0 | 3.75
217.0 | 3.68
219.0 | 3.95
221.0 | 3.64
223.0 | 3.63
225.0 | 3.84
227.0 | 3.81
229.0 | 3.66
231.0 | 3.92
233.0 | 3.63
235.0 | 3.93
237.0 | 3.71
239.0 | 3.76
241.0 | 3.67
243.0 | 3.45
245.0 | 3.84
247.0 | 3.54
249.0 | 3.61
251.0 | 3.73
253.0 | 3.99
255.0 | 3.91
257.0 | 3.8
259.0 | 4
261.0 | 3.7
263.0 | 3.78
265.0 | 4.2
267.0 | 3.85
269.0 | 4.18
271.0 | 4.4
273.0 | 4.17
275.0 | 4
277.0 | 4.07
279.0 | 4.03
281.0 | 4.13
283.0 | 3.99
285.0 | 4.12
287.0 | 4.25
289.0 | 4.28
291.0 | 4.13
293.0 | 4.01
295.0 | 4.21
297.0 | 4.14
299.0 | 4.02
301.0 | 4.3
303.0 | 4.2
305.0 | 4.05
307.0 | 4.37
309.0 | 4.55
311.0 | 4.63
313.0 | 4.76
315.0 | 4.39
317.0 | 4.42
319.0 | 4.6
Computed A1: 5.59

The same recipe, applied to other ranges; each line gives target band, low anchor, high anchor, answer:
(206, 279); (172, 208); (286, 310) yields -3.14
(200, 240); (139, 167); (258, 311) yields 2.14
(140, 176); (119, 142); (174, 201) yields -4.08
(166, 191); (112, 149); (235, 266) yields 2.31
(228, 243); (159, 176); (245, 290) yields 0.59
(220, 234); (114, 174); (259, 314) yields 0.80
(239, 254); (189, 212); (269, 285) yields 0.05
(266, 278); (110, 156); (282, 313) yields 0.10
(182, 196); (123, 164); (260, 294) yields 4.61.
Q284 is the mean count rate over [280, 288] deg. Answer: 4.12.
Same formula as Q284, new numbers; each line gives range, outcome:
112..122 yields 3.57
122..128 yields 3.62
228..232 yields 3.79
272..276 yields 4.08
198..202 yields 3.12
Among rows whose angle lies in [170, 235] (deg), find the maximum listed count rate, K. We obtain 3.99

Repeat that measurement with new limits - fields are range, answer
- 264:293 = 4.4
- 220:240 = 3.93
